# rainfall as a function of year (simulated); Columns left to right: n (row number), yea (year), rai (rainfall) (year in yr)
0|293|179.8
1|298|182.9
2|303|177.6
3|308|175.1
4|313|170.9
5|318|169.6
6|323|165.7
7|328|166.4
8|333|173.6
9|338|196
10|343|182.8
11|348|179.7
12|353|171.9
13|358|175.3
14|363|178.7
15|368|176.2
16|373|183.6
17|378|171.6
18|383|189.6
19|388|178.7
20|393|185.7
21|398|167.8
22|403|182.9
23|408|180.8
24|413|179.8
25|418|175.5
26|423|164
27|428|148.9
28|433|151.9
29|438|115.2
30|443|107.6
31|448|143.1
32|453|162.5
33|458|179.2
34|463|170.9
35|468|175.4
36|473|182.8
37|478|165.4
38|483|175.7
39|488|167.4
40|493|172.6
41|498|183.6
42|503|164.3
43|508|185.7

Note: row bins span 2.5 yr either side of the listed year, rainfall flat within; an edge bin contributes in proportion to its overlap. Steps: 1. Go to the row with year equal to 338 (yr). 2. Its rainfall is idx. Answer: 196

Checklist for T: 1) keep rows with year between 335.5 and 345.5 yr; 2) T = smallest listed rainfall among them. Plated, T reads 182.8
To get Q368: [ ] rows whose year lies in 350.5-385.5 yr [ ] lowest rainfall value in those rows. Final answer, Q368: 171.6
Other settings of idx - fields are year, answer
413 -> 179.8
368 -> 176.2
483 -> 175.7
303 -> 177.6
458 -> 179.2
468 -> 175.4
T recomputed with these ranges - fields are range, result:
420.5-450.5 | 107.6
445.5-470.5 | 143.1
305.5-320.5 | 169.6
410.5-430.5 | 148.9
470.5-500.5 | 165.4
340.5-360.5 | 171.9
